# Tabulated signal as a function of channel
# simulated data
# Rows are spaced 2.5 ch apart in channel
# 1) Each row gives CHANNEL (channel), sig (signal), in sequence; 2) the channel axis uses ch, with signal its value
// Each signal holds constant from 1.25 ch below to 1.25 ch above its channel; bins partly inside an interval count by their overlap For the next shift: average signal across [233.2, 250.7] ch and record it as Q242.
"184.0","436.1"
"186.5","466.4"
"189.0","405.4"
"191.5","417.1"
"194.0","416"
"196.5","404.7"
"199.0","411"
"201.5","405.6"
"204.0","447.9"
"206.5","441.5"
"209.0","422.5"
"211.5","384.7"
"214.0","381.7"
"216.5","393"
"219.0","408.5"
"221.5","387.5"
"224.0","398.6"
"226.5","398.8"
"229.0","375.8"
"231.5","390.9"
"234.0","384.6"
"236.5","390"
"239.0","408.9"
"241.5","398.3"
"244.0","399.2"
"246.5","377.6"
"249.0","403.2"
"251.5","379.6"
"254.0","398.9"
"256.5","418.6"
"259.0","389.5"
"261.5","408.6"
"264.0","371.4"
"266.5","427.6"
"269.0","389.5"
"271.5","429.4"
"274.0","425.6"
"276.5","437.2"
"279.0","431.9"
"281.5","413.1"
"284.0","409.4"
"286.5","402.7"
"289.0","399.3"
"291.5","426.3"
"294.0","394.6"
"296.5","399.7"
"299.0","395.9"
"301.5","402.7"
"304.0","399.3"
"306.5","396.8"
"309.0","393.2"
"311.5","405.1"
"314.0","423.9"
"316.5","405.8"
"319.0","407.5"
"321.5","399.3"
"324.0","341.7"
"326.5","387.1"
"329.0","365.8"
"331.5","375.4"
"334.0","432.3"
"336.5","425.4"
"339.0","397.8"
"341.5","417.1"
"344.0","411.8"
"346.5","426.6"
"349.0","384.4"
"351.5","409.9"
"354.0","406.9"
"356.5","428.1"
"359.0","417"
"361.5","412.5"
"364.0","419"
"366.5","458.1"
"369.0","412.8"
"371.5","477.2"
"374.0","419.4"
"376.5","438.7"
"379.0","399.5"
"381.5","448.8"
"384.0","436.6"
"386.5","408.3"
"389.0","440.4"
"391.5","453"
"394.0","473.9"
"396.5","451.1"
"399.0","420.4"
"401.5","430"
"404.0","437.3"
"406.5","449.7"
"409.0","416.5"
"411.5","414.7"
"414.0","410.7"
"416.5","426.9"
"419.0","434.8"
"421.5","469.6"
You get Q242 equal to 394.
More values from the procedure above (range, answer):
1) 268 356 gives 405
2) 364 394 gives 437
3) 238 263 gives 398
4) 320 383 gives 413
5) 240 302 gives 405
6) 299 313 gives 400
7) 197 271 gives 400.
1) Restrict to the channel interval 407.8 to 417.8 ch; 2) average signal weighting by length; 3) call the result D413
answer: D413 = 417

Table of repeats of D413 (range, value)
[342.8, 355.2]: 408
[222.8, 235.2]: 390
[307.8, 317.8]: 407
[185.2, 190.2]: 436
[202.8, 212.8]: 424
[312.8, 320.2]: 412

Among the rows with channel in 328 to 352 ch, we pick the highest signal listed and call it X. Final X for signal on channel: 432.3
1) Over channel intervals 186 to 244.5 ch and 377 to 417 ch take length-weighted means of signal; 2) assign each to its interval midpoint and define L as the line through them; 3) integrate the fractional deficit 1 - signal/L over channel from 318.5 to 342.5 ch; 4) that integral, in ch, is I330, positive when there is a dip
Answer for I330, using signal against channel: 1.6 ch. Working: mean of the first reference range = 405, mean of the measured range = 394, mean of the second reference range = 433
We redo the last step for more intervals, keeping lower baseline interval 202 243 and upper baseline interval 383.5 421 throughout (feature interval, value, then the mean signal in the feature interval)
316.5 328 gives 0.9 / 386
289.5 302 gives 0.3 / 404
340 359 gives 0.5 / 412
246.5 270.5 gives 0.6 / 398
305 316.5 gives 0.3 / 405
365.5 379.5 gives -0.2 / 436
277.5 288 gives -0.1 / 414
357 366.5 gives 0.1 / 423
